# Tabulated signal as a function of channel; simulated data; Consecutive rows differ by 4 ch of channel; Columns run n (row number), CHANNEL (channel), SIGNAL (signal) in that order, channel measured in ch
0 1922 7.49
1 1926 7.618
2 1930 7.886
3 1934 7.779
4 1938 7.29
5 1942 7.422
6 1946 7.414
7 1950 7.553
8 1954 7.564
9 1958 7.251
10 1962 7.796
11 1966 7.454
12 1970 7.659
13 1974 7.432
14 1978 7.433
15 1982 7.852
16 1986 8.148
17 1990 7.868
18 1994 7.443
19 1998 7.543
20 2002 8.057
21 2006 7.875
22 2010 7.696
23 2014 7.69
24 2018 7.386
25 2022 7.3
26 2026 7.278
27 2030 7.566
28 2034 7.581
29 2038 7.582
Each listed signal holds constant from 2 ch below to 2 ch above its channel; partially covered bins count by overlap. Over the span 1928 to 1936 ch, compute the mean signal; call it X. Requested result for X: 7.83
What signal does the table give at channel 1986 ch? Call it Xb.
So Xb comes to 8.148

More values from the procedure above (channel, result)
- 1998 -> 7.543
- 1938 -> 7.29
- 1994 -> 7.443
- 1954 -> 7.564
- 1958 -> 7.251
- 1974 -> 7.432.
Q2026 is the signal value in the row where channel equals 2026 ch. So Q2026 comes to 7.278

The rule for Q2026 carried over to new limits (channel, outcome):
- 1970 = 7.659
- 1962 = 7.796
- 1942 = 7.422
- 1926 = 7.618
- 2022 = 7.3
